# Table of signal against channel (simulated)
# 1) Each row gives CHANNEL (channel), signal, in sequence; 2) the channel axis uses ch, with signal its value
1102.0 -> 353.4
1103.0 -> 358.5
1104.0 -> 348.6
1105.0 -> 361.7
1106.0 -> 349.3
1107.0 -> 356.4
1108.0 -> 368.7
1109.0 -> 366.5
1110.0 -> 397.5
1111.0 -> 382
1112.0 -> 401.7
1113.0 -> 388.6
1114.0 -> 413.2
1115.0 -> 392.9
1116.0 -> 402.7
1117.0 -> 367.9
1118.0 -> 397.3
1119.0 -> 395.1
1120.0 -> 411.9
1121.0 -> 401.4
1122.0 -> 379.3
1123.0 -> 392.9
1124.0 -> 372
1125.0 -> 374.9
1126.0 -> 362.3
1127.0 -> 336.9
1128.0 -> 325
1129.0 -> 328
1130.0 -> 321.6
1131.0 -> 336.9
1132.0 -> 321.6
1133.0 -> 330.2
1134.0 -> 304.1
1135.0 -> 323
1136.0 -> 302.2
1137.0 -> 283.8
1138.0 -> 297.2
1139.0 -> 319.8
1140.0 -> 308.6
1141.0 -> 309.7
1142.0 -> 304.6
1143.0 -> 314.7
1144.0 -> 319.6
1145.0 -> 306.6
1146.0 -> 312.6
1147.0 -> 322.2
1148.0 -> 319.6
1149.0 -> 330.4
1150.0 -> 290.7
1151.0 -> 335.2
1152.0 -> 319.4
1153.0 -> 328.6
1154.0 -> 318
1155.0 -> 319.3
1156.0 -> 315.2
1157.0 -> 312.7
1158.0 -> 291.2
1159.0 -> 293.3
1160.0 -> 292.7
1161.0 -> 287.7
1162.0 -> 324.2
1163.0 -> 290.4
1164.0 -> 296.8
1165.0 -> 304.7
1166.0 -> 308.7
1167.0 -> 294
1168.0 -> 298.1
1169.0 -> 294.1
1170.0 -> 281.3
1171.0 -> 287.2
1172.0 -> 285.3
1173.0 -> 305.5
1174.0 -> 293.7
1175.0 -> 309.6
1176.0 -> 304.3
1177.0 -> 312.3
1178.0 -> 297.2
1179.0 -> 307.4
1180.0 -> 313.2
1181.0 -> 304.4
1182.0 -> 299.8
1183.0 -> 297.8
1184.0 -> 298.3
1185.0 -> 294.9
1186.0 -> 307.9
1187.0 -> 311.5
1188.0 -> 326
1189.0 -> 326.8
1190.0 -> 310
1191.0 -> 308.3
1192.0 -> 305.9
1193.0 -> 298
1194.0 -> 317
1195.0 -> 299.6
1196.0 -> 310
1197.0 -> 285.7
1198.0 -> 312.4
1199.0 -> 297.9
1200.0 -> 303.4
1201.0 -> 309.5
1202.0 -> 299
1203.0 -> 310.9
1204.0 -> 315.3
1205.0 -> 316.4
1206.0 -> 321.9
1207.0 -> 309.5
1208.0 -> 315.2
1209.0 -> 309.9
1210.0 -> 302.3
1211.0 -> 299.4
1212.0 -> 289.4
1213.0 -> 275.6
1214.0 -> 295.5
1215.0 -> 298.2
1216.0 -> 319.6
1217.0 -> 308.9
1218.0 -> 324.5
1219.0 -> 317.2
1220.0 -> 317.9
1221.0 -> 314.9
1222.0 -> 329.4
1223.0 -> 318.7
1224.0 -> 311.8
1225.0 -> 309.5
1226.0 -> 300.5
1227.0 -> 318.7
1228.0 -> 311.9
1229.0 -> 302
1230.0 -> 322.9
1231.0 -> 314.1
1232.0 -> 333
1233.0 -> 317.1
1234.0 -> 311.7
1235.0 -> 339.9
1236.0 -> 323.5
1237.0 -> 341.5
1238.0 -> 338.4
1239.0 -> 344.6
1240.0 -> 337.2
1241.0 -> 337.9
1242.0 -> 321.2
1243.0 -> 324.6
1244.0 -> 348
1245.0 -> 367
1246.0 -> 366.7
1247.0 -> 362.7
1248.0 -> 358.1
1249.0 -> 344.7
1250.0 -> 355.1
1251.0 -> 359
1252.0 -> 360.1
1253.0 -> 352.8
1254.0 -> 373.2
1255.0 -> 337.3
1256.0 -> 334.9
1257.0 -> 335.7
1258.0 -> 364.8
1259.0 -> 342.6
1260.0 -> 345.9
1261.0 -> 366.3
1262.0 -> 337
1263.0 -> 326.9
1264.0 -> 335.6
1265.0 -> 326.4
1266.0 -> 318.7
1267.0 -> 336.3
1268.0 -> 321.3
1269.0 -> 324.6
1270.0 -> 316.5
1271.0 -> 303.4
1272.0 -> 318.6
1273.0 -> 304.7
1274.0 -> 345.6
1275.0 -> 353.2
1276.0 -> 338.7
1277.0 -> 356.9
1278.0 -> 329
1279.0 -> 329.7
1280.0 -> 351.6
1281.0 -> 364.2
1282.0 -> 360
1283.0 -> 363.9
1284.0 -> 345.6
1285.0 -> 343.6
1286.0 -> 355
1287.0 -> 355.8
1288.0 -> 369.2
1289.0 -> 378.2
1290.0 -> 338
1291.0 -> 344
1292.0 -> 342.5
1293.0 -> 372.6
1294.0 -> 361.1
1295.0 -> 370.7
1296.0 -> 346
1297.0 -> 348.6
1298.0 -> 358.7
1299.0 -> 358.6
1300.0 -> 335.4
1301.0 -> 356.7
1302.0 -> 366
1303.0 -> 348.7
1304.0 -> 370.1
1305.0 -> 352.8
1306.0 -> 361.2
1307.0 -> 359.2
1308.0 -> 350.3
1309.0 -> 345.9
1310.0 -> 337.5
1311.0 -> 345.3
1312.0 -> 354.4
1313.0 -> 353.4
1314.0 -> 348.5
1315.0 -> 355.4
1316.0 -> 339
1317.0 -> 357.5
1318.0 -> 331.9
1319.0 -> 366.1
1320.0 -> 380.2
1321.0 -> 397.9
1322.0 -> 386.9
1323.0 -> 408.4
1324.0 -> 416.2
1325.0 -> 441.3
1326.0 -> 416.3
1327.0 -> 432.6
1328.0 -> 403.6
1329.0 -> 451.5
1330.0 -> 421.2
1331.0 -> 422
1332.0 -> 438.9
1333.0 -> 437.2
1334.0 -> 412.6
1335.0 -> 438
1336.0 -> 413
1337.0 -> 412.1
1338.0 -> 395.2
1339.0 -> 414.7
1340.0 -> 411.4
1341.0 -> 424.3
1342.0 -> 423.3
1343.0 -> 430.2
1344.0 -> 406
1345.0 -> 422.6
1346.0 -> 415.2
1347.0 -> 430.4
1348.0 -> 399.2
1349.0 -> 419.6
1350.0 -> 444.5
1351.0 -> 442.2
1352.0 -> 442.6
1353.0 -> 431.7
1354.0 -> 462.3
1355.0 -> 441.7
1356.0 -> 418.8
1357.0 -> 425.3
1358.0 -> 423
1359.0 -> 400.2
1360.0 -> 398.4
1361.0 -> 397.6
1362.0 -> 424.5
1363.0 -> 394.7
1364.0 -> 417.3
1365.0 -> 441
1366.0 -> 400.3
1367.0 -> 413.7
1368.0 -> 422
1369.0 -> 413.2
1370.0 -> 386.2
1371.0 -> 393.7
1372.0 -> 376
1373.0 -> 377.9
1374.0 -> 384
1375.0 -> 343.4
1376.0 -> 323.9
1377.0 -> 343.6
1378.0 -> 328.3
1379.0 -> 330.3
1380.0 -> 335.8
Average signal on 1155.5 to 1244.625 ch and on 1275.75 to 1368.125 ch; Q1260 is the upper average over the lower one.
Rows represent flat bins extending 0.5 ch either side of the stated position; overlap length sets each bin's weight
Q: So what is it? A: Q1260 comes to 1.3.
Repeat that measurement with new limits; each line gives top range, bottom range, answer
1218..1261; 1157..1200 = 1.11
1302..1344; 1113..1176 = 1.20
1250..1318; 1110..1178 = 1.06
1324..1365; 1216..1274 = 1.27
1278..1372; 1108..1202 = 1.20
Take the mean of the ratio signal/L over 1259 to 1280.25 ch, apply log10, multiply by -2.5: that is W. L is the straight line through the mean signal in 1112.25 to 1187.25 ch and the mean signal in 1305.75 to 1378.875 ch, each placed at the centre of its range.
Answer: 0.12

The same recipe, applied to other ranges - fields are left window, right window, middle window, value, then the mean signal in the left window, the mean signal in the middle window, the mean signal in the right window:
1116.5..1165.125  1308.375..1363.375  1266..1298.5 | 0.12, 328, 345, 405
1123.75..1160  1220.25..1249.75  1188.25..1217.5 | 0.07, 319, 306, 330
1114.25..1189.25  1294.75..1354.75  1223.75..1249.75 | 0.08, 322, 332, 393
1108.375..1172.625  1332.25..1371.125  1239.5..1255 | 0.08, 332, 351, 419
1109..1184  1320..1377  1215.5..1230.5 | 0.14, 327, 315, 413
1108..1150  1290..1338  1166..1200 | 0.18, 348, 303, 378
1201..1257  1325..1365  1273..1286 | 0.06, 325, 347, 422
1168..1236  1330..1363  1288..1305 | 0.08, 308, 356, 422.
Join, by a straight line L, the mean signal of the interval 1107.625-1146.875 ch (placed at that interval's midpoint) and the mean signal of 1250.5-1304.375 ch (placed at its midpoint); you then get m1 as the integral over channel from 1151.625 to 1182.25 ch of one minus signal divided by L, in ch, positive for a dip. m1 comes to 4.1 ch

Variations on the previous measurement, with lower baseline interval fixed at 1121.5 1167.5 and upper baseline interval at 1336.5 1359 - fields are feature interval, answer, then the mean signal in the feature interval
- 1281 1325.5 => 4.4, 361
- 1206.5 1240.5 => 4.2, 315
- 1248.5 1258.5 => 0.6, 352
